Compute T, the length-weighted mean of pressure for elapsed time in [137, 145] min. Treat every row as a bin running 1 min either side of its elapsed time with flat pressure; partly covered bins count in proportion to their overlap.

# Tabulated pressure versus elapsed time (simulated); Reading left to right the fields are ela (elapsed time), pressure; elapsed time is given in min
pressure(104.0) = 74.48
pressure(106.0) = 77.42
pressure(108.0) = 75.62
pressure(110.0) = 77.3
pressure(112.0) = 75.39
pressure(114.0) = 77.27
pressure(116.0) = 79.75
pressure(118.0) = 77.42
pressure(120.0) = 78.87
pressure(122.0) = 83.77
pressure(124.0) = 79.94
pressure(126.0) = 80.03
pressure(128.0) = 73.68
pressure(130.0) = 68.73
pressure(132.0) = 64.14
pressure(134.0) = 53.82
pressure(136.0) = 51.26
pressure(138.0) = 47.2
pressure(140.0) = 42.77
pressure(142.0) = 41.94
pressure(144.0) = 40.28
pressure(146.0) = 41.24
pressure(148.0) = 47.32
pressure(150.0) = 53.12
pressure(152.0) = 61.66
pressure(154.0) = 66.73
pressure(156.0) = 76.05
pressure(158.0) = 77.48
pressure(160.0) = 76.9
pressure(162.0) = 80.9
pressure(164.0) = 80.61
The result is 43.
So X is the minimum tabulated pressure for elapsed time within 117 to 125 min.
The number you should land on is 77.42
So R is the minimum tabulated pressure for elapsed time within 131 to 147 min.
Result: 40.28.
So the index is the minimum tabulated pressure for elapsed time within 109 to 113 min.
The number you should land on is 75.39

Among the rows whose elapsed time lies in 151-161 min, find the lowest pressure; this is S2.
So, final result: 61.66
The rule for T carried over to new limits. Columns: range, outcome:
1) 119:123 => 81.3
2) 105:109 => 76.5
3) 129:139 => 57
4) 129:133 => 66.4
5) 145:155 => 54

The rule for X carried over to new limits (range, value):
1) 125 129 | 73.68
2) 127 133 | 64.14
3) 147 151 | 47.32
